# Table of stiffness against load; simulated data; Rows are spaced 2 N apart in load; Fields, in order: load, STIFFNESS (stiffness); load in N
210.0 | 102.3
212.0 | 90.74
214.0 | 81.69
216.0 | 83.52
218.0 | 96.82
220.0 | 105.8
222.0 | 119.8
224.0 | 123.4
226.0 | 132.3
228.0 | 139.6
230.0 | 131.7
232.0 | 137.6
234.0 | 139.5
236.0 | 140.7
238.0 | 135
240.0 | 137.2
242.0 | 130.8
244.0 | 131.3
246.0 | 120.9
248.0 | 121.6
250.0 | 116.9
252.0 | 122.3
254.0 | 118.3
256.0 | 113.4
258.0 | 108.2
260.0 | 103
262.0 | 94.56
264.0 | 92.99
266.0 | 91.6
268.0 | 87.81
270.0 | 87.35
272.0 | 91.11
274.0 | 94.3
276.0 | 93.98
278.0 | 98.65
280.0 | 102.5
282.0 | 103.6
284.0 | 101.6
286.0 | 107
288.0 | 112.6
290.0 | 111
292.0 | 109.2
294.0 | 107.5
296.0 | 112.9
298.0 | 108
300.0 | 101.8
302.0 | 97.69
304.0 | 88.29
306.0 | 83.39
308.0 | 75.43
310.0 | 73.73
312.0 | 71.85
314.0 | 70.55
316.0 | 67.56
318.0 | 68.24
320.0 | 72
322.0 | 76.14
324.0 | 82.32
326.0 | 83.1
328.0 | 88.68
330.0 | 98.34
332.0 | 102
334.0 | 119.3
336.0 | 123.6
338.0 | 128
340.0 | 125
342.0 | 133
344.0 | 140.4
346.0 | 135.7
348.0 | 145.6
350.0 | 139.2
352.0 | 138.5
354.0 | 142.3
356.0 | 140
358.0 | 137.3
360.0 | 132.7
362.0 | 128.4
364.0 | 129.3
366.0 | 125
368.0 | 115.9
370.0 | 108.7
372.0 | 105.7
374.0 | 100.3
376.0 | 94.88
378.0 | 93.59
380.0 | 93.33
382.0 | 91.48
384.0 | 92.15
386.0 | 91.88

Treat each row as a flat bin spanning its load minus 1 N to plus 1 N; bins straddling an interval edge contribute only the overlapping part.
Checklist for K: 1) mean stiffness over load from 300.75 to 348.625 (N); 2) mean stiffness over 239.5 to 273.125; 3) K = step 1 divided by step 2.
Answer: 0.89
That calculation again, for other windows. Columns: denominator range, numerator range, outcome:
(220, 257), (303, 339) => 0.68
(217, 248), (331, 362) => 1.03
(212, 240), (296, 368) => 0.90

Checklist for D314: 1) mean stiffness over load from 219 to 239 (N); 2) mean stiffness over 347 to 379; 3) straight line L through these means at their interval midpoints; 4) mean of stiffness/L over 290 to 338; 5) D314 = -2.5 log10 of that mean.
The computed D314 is 0.35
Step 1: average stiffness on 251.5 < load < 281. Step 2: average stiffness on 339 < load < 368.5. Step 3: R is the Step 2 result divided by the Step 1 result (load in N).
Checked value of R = 1.3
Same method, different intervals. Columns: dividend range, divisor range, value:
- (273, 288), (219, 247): 0.77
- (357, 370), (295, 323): 1.52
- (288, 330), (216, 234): 0.72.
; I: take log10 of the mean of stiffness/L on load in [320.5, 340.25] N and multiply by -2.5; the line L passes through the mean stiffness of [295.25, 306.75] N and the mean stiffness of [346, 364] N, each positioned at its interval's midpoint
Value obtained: 0.190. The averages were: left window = 98.7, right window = 137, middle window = 101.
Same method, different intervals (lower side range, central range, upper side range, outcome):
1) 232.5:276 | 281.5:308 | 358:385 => 0.10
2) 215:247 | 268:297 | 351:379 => 0.21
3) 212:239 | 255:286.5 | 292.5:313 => 0.06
